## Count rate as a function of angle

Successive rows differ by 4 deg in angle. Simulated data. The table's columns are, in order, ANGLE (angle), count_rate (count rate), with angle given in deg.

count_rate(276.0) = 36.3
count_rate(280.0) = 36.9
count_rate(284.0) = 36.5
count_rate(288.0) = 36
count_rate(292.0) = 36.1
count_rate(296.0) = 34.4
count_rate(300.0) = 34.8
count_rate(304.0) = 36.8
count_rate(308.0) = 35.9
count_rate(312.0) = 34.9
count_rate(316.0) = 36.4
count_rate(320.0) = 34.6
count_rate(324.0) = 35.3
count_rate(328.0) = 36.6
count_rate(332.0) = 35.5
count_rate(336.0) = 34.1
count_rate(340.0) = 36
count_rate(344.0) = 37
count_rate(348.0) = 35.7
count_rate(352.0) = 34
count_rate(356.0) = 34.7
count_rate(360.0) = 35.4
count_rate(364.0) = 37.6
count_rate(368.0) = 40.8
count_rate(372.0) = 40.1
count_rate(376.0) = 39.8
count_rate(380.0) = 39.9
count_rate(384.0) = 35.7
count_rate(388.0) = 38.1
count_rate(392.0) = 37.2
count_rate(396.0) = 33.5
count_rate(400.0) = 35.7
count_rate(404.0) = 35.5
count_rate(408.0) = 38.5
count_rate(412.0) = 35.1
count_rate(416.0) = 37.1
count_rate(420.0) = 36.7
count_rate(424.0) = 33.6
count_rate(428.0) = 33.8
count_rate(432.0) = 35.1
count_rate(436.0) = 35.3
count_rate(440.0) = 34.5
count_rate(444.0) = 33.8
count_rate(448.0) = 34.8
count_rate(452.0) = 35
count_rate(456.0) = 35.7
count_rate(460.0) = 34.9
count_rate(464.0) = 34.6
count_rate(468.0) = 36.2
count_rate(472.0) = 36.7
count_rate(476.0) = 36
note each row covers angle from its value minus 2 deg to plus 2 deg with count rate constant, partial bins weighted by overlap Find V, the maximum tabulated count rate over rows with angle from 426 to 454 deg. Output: 35.3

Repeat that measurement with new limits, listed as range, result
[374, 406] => 39.9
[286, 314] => 36.8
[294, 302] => 34.8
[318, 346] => 37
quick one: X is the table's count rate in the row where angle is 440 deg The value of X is 34.5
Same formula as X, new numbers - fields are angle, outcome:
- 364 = 37.6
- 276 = 36.3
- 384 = 35.7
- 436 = 35.3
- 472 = 36.7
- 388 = 38.1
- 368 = 40.8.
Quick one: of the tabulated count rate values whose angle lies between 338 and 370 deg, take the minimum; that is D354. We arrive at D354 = 34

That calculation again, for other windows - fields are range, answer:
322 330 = 35.3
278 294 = 36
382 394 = 35.7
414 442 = 33.6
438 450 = 33.8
